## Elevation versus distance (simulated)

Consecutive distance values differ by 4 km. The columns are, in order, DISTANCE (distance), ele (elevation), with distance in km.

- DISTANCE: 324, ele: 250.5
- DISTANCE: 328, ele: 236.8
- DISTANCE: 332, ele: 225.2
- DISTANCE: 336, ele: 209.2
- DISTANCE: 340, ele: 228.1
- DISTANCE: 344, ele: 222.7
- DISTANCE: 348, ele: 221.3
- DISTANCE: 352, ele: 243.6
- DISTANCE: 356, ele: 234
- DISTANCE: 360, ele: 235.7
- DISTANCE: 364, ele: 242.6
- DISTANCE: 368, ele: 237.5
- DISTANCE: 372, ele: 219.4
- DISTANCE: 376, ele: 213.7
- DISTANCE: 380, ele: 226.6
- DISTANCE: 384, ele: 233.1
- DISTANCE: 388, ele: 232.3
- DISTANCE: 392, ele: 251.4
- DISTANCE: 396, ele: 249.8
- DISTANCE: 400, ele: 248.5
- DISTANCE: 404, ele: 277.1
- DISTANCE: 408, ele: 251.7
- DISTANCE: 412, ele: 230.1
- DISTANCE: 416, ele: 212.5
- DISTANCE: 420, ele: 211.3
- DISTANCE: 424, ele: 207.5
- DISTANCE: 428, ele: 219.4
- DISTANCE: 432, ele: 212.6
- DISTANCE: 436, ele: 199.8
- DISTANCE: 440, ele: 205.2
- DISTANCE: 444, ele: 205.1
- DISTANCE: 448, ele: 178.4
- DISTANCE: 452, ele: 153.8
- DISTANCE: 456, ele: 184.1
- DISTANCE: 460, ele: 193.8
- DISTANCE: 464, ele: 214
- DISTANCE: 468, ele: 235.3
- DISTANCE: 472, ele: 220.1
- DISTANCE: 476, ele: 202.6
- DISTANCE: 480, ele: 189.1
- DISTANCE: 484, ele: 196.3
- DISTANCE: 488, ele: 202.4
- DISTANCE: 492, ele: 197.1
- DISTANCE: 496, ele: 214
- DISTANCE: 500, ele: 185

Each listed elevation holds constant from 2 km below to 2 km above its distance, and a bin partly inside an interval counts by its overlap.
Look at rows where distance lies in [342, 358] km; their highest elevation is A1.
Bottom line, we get 243.6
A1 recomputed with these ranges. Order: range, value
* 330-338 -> 225.2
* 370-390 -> 233.1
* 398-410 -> 277.1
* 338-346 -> 228.1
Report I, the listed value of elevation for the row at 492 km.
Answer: 197.1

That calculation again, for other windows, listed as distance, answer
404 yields 277.1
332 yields 225.2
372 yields 219.4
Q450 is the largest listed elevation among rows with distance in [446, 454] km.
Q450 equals 178.4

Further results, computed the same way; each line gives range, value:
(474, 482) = 202.6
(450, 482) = 235.3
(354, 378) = 242.6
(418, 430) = 219.4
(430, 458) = 212.6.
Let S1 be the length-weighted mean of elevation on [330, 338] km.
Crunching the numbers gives 217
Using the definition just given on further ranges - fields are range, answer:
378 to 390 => 231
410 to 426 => 215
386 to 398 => 244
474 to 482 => 196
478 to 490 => 196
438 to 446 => 205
